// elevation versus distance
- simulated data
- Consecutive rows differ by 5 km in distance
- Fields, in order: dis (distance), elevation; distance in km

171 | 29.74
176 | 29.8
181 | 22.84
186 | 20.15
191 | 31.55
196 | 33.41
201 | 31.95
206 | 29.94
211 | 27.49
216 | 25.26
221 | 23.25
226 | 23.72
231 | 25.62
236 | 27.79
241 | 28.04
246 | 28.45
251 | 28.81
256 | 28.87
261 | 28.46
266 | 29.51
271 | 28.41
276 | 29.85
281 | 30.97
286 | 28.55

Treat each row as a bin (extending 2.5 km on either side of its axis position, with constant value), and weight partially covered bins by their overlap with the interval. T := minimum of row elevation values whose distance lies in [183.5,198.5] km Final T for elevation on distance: 20.15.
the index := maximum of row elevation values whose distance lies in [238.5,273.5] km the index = 29.51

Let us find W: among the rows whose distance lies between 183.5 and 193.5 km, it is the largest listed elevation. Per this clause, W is 31.55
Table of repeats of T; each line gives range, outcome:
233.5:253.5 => 27.79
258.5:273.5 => 28.41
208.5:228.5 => 23.25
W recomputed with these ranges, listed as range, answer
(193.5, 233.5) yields 33.41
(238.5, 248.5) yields 28.45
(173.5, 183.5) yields 29.8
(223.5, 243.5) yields 28.04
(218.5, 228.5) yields 23.72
